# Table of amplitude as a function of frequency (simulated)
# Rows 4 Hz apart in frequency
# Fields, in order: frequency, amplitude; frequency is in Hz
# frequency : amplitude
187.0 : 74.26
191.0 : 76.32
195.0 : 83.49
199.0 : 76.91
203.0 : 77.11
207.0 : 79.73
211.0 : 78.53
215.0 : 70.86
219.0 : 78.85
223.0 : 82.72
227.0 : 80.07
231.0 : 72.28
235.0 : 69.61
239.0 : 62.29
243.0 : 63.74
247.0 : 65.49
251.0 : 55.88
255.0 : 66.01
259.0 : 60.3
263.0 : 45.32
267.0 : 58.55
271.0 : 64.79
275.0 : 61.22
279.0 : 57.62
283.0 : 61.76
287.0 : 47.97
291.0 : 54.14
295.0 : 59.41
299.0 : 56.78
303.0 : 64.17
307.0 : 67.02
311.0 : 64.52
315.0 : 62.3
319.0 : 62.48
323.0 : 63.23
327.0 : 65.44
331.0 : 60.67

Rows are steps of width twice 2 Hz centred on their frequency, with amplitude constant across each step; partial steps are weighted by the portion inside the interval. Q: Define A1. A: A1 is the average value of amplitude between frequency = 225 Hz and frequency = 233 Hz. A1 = 76.2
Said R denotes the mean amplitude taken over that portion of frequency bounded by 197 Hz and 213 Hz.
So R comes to 78.1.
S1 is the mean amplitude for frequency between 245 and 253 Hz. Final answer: 60.7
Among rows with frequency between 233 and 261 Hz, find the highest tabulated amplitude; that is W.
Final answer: 69.61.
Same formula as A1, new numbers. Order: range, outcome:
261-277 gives 57.5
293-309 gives 61.8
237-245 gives 63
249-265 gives 56.9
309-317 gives 63.4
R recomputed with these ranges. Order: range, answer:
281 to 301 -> 56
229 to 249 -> 66.7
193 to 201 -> 80.2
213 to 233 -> 77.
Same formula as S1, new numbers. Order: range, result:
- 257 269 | 54.7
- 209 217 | 74.7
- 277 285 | 59.7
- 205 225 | 78.1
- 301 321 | 64.1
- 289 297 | 56.8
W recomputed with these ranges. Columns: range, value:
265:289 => 64.79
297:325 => 67.02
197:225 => 82.72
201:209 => 79.73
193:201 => 83.49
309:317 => 64.52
